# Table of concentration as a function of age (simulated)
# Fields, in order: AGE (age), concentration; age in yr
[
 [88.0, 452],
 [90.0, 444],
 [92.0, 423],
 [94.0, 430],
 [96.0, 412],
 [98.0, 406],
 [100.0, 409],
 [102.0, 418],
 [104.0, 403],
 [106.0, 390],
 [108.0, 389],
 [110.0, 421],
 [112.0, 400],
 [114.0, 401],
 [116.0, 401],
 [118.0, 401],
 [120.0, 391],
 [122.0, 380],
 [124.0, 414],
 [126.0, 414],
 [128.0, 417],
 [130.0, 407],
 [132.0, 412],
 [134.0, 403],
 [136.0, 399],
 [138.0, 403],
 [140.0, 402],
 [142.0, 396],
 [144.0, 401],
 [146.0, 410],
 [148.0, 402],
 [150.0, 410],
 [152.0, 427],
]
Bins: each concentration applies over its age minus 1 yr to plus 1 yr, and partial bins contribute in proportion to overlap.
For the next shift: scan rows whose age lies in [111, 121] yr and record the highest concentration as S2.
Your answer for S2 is 401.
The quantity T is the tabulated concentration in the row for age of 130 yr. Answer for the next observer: 407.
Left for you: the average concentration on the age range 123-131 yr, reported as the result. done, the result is 413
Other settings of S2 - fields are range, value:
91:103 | 430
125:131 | 417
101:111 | 421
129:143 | 412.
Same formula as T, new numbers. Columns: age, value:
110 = 421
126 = 414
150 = 410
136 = 399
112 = 400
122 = 380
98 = 406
